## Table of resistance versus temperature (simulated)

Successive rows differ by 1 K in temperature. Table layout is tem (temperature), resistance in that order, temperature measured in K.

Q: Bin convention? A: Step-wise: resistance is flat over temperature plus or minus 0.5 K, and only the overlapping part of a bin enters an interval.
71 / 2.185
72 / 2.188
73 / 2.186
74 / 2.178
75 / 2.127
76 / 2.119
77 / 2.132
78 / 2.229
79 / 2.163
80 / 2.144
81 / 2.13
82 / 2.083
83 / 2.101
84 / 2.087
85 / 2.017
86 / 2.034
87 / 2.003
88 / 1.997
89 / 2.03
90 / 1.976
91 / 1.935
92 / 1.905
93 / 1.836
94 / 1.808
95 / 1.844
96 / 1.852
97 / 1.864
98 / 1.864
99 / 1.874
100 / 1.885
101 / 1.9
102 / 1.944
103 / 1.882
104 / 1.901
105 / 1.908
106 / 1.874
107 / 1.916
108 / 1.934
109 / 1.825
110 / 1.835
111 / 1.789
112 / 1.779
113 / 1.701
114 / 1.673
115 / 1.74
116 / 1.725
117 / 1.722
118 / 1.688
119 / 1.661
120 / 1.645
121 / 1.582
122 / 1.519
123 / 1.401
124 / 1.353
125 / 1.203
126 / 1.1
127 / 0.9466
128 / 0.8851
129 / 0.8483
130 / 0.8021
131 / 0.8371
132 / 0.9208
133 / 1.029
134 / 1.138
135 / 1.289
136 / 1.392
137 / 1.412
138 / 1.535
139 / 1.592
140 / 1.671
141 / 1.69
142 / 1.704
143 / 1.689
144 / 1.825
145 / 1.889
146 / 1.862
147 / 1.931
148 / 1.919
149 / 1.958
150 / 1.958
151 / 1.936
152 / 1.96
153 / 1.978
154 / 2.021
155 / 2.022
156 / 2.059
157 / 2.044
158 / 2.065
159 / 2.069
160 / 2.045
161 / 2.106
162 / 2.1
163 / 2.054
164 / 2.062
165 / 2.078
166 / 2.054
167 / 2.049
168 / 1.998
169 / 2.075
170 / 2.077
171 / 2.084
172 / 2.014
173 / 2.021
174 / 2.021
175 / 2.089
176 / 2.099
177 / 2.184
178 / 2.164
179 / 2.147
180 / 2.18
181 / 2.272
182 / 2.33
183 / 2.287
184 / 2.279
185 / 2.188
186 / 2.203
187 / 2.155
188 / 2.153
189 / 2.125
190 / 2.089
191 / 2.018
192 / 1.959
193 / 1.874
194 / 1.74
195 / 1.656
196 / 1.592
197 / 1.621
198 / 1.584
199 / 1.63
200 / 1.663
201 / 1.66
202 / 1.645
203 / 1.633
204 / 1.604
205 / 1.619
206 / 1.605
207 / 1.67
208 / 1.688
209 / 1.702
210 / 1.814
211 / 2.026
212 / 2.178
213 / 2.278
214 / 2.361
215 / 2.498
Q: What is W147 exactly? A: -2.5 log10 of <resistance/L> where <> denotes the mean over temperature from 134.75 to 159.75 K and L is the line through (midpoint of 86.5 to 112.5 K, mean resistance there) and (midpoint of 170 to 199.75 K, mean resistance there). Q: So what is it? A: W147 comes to 0.08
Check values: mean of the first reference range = 1.89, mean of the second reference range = 2.02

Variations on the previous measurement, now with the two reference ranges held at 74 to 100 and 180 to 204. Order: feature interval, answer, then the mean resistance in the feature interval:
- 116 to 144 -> 0.41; 1.36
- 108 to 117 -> 0.13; 1.77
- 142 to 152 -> 0.05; 1.88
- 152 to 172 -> -0.06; 2.05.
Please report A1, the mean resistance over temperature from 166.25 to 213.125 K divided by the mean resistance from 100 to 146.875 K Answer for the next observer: 1.26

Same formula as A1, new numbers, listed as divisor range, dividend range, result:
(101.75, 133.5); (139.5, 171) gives 1.30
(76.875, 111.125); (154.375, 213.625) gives 1.01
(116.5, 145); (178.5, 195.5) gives 1.53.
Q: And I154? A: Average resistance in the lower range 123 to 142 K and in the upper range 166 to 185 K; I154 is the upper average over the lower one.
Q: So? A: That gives 1.7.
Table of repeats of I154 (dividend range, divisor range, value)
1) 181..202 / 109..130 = 1.31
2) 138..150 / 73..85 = 0.84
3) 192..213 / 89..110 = 0.92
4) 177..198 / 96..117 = 1.11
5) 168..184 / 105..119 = 1.20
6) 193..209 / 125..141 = 1.40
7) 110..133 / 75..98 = 0.69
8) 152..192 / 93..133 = 1.32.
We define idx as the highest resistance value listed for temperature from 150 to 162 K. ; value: 2.106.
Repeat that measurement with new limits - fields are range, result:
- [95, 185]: 2.33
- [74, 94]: 2.229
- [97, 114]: 1.944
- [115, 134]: 1.74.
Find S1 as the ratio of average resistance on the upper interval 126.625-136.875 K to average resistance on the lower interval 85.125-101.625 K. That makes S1 0.53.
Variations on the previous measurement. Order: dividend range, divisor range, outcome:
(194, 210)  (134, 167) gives 0.88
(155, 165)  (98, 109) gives 1.09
